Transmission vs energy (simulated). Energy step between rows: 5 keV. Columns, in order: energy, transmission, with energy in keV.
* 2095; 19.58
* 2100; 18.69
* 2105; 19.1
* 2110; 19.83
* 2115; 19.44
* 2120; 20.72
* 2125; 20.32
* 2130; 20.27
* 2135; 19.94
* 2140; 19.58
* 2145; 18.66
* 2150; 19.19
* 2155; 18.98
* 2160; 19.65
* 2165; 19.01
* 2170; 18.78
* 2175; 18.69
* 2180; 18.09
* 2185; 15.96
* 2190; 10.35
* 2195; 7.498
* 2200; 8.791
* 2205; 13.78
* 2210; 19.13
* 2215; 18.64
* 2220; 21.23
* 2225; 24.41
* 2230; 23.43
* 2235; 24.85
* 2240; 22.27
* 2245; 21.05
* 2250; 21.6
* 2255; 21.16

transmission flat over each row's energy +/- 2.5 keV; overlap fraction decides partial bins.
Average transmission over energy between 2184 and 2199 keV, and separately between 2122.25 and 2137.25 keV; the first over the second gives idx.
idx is 0.52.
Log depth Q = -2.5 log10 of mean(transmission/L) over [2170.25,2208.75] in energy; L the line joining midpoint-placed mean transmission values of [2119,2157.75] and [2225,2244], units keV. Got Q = 0.484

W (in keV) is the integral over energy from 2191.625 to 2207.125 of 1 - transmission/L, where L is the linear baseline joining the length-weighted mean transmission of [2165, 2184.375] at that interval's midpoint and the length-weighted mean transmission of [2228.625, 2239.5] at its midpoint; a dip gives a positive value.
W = 8.05 keV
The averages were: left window 18.3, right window 23.9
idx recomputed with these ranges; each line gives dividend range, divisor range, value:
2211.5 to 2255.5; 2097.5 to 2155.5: 1.13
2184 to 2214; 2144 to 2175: 0.67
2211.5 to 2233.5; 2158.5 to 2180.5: 1.16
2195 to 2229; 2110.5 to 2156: 0.87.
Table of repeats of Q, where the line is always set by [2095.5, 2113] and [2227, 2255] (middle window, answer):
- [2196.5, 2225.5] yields 0.284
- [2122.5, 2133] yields -0.025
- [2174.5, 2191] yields 0.307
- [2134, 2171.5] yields 0.066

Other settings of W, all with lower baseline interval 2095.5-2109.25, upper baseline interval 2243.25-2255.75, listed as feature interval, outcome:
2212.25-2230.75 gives -0.76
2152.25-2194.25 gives 6.47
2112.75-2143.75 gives -0.79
